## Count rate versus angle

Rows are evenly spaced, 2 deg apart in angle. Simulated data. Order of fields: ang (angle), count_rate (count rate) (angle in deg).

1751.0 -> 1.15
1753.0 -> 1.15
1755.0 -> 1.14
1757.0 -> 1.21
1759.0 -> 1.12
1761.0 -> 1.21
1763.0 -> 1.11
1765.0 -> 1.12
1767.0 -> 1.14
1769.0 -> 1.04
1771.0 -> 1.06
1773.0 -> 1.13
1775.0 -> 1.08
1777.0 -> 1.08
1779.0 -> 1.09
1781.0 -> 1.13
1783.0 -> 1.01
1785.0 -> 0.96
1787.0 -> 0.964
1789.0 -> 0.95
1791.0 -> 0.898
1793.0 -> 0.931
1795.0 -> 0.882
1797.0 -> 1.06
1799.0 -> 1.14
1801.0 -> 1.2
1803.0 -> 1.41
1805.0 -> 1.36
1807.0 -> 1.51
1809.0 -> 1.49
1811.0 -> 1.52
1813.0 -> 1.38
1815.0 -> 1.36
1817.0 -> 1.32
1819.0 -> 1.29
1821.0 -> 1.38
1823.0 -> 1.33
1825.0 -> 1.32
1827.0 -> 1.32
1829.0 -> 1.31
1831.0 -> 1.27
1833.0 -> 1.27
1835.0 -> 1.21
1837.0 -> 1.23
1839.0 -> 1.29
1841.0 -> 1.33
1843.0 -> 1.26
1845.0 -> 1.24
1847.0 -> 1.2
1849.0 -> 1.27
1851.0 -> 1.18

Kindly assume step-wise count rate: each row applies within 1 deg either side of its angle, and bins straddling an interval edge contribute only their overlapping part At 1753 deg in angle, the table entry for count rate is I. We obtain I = 1.15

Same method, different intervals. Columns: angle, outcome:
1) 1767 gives 1.14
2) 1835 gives 1.21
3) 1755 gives 1.14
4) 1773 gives 1.13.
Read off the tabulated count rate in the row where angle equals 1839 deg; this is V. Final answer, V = 1.29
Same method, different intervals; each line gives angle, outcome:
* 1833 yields 1.27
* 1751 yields 1.15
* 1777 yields 1.08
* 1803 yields 1.41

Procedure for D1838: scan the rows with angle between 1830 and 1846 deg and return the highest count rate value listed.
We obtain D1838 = 1.33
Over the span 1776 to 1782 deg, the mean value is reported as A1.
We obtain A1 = 1.1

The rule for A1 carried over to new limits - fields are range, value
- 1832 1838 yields 1.24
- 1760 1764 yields 1.16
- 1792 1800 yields 1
